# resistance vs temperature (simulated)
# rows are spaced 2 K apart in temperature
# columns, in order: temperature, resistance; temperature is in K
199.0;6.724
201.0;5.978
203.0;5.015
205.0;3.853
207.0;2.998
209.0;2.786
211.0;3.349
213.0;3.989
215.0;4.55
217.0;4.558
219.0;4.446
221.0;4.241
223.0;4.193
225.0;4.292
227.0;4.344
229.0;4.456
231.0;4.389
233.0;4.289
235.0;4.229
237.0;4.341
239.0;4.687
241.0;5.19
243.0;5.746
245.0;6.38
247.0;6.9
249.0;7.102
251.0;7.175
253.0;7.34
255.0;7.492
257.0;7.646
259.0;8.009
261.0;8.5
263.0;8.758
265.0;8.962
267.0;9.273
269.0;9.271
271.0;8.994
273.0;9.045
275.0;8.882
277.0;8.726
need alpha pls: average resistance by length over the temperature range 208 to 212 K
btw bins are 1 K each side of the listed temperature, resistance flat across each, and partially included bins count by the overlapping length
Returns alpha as 3.07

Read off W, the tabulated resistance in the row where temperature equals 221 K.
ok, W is 4.241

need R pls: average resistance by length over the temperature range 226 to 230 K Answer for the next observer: 4.4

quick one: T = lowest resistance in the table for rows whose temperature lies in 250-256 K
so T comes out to 7.175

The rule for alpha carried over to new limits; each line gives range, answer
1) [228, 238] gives 4.34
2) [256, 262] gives 8.05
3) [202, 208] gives 3.96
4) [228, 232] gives 4.42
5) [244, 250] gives 6.79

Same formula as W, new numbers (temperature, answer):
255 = 7.492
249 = 7.102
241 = 5.19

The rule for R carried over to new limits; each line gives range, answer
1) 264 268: 9.12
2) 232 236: 4.26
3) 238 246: 5.5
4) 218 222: 4.34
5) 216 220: 4.5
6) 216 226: 4.35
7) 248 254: 7.21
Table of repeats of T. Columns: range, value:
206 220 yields 2.786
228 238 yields 4.229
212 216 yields 3.989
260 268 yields 8.5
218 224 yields 4.193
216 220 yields 4.446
